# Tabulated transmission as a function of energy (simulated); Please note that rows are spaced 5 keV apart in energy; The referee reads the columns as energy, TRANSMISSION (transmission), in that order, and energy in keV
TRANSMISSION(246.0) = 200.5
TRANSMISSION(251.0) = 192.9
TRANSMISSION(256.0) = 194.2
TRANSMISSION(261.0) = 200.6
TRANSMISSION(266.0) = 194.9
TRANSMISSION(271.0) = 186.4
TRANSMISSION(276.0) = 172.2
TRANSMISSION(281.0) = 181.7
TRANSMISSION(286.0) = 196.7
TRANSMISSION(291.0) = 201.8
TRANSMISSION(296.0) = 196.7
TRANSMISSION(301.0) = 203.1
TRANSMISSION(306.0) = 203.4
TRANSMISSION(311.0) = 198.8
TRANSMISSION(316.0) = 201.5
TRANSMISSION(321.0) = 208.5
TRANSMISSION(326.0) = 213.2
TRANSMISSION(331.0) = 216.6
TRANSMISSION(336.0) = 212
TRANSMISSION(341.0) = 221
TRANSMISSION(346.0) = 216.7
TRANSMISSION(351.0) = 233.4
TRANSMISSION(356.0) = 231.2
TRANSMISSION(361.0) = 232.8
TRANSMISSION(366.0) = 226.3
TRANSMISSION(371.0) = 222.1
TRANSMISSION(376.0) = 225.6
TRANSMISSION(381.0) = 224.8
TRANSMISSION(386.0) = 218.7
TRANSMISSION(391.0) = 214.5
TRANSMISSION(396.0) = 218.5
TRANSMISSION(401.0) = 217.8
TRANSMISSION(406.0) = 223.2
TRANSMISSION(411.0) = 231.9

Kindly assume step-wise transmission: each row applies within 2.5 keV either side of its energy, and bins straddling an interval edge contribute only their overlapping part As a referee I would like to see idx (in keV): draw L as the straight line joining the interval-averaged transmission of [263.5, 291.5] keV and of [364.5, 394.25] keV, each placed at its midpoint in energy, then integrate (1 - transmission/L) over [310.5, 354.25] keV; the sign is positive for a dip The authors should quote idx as -1.7 keV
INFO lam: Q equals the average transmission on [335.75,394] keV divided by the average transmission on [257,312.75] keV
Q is 1.15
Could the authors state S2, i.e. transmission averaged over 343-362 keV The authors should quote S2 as 228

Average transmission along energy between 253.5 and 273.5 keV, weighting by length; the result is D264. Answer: 194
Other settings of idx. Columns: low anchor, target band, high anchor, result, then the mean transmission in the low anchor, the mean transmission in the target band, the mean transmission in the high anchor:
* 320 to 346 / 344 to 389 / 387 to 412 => -1.7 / 215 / 226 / 220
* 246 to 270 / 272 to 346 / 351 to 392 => 2.5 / 196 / 202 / 225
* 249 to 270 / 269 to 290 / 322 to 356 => 1.6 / 195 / 185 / 219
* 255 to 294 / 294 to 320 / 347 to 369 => 0.6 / 191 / 201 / 230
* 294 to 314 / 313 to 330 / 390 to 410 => -0.3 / 201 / 208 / 220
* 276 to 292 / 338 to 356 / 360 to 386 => -0.8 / 189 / 224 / 225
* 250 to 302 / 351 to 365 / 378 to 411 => -1.3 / 193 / 232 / 221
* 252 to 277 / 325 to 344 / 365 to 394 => -0.6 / 191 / 216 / 222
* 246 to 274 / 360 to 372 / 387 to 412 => -0.7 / 194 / 227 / 220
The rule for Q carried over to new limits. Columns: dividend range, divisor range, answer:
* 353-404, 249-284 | 1.18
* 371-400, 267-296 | 1.17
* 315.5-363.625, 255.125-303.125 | 1.14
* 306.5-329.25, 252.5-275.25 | 1.07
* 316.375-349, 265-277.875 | 1.16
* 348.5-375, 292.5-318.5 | 1.14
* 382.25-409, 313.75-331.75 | 1.05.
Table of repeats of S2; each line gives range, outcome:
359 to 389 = 225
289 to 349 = 208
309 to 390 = 219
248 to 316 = 194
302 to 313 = 201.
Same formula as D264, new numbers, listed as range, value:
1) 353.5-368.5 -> 230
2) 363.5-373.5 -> 224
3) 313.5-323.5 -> 205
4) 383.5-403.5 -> 217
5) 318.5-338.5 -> 213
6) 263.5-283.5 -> 184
